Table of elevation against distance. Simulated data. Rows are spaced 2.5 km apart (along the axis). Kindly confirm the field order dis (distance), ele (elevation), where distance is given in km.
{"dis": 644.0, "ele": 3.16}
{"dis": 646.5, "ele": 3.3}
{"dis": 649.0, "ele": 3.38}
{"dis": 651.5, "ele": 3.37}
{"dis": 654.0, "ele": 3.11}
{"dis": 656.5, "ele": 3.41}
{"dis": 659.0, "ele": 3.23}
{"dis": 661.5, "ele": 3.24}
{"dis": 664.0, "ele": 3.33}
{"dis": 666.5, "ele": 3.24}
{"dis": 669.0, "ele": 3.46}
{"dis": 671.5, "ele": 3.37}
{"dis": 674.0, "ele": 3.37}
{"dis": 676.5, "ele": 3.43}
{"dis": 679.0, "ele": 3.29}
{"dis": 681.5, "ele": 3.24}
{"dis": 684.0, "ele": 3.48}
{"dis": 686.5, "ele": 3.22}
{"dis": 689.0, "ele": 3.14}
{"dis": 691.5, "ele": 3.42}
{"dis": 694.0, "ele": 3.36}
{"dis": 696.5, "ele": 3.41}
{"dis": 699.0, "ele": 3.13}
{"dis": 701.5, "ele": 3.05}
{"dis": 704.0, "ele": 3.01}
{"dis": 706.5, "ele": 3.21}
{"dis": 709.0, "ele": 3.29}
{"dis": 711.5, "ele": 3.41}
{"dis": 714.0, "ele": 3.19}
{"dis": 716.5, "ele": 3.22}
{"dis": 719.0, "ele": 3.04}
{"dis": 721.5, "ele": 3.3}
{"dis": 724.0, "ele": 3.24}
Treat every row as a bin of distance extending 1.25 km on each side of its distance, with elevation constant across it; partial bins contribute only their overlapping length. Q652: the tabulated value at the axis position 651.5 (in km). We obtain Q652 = 3.37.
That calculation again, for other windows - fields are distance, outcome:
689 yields 3.14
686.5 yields 3.22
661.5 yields 3.24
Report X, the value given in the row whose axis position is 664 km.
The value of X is 3.33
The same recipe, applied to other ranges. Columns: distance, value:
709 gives 3.29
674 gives 3.37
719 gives 3.04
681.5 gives 3.24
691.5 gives 3.42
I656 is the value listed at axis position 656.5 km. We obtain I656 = 3.41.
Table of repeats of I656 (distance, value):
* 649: 3.38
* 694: 3.36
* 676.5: 3.43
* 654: 3.11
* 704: 3.01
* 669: 3.46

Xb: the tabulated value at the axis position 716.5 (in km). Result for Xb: 3.22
